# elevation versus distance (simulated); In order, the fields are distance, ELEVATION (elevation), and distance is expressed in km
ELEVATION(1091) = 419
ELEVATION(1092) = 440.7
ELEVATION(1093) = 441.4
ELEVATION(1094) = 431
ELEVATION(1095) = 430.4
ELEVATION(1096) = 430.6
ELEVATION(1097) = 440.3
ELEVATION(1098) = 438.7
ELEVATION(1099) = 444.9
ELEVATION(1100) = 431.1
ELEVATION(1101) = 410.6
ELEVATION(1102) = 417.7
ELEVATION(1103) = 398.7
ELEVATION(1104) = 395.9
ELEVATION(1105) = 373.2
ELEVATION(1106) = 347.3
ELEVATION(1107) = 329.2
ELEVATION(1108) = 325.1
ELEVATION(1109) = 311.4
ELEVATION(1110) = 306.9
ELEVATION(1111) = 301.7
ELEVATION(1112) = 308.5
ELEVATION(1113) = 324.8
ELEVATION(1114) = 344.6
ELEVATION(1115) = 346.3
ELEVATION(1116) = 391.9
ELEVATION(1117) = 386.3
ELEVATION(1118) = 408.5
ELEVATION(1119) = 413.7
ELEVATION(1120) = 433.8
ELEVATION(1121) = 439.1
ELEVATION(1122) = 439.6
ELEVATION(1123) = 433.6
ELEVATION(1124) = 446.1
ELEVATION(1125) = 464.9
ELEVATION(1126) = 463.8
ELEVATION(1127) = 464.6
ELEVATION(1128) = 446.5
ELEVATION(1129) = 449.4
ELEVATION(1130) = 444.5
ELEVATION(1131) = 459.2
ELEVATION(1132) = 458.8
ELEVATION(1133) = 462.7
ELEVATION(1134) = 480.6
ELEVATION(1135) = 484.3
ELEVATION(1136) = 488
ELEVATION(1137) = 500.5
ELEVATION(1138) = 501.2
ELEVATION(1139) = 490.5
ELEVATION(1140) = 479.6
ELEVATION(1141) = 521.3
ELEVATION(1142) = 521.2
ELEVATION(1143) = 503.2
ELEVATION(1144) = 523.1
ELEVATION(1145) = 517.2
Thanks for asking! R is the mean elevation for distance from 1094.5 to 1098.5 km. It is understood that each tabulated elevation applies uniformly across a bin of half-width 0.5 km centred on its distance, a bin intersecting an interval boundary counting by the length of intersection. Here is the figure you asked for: 435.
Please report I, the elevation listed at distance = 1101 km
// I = 410.6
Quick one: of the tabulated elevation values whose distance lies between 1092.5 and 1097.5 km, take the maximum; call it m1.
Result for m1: 441.4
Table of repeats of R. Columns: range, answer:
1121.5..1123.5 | 437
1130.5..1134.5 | 465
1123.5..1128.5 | 457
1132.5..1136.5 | 479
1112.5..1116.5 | 352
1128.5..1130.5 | 447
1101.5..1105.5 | 396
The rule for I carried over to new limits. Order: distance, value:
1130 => 444.5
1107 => 329.2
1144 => 523.1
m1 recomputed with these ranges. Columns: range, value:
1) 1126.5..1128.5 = 464.6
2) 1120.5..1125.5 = 464.9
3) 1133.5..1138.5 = 501.2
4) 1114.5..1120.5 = 433.8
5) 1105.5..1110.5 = 347.3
